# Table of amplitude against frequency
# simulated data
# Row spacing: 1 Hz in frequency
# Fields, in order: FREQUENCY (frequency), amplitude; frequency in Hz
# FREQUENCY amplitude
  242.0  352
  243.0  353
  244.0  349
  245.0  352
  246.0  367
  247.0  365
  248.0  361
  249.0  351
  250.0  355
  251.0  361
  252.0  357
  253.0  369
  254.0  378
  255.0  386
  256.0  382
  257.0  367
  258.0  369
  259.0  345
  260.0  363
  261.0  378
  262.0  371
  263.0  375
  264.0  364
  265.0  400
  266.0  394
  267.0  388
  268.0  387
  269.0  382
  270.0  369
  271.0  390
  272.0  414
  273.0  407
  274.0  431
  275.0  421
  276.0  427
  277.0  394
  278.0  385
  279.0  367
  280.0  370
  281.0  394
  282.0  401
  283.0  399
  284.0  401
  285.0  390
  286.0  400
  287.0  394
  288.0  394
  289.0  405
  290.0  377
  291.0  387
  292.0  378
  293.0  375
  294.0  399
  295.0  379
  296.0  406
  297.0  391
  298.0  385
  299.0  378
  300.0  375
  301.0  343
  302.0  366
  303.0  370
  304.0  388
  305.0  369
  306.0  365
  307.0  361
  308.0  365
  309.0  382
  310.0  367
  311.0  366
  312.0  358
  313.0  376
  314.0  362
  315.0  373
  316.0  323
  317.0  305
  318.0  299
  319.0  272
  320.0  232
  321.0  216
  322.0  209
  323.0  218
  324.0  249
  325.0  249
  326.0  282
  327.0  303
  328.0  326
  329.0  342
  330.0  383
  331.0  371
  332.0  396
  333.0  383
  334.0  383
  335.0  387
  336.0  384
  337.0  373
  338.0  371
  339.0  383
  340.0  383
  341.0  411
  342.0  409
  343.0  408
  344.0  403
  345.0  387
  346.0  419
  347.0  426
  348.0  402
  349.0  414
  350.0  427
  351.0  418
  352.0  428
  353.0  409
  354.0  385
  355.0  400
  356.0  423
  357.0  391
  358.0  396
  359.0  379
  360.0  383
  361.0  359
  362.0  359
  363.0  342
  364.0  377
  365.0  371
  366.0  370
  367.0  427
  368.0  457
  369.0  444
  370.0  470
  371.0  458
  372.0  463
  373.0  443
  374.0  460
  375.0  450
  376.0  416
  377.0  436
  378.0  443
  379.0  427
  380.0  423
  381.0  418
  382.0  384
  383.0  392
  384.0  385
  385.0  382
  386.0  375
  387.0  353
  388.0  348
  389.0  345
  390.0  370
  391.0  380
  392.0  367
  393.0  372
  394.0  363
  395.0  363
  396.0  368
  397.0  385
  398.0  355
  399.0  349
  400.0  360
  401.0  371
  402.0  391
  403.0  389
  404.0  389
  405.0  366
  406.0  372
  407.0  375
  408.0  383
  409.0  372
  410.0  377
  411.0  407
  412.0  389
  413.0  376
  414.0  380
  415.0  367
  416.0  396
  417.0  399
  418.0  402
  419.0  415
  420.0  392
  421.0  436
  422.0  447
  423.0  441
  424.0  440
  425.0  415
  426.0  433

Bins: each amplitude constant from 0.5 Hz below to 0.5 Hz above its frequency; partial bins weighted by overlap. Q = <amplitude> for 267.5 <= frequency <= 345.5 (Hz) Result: 365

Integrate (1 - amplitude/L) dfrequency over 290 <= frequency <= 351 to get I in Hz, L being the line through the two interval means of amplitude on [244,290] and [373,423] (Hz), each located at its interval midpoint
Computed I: 4.2 Hz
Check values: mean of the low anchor 382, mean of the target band 359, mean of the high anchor 390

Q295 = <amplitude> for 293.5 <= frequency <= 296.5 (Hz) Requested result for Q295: 395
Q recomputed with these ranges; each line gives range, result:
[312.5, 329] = 289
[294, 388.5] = 377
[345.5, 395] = 402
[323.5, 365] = 378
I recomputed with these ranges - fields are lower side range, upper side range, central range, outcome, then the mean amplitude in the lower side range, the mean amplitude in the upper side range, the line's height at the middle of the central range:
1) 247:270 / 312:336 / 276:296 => -2.4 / 372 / 317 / 349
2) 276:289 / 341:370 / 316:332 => 4.4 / 393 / 402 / 398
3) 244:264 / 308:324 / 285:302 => -2.8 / 365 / 310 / 330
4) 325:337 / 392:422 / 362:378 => -2.4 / 354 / 382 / 369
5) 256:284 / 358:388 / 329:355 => 0.3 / 387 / 407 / 401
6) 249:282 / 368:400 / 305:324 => 3.4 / 382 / 400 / 390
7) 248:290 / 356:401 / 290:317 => 1.1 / 384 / 395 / 388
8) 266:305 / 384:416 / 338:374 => -2.6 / 389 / 373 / 379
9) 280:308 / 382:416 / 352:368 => -0.5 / 383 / 374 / 377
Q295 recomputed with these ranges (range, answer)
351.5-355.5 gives 406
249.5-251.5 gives 358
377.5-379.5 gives 435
